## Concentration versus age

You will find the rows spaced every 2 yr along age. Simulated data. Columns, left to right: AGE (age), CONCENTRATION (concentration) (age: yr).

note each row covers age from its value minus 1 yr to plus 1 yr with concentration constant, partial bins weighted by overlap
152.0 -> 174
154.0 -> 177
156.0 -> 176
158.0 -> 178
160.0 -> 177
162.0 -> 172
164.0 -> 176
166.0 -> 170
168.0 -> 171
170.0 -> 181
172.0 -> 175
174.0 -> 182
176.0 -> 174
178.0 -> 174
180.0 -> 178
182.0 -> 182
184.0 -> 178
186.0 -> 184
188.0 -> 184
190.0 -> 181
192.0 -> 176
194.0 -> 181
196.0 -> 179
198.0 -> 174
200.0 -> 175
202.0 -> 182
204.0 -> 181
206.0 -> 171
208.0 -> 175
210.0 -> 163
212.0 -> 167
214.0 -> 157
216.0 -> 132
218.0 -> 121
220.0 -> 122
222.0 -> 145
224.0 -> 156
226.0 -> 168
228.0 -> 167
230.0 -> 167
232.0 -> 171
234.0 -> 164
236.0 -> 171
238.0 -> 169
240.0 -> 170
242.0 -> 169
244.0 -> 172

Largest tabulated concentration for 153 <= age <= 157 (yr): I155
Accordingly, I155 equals 177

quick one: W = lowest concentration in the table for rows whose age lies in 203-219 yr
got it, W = 121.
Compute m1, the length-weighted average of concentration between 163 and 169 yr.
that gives 172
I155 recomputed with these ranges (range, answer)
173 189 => 184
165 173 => 181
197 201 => 175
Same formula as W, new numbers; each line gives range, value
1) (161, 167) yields 170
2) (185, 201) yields 174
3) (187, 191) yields 181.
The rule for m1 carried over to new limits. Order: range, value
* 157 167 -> 175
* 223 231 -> 164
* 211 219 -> 144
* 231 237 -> 169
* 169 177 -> 178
